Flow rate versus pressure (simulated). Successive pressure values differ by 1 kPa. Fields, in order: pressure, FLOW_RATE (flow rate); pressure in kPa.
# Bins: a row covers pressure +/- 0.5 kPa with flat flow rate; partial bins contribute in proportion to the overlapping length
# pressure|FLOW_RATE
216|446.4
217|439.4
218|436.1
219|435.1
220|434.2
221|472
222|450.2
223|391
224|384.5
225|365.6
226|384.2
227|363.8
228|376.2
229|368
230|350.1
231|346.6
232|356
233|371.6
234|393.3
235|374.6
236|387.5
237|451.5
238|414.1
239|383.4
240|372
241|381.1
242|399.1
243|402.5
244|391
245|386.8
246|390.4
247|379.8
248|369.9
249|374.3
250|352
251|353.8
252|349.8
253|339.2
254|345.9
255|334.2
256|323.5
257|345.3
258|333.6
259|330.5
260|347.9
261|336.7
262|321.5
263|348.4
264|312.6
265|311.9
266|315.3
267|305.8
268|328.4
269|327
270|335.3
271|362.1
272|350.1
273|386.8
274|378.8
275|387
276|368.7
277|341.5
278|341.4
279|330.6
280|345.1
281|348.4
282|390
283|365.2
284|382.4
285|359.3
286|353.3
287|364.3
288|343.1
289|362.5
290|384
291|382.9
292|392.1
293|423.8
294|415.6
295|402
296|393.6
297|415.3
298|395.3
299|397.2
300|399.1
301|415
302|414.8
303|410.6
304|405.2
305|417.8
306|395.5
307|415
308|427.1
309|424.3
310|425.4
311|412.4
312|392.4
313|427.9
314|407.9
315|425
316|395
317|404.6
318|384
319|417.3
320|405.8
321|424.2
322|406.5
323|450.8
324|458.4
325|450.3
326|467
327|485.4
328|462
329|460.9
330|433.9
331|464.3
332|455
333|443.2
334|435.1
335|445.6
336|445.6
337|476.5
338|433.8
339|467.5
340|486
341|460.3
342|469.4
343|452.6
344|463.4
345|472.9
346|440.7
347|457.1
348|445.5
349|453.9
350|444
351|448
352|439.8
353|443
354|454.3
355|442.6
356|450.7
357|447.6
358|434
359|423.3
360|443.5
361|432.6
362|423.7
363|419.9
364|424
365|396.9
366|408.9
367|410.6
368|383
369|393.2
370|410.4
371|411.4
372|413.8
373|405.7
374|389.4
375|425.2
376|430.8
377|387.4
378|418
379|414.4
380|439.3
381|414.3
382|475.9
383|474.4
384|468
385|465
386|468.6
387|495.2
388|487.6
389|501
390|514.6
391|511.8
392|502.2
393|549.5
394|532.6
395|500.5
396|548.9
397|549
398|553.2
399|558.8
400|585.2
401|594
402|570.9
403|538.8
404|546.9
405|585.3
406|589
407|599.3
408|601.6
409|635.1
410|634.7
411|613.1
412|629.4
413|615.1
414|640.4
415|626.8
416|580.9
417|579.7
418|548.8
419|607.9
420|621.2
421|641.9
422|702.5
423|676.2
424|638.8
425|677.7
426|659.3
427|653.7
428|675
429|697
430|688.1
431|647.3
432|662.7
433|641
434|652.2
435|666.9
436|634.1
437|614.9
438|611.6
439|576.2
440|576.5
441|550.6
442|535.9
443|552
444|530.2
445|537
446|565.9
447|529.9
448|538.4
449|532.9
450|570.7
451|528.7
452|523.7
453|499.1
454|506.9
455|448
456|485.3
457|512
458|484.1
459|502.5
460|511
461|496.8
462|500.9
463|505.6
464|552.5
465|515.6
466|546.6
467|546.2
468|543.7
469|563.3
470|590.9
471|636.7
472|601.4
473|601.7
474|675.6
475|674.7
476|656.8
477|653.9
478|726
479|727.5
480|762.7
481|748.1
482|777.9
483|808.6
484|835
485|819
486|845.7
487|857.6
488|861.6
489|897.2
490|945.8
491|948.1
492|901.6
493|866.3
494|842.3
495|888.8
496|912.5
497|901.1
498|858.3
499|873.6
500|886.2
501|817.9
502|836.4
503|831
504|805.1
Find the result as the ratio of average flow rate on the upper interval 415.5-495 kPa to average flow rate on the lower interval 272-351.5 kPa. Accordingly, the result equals 1.54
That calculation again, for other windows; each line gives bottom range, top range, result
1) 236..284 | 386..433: 1.66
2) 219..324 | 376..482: 1.51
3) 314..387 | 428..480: 1.33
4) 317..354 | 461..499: 1.63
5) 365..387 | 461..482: 1.45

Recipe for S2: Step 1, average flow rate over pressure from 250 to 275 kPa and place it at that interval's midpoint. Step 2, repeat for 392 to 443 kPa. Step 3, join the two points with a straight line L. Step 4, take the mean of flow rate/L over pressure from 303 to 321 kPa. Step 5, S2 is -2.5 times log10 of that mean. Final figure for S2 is 0.036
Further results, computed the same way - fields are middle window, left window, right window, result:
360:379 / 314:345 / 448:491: 0.209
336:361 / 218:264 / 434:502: 0.133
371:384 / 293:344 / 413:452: 0.224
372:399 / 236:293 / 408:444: 0.181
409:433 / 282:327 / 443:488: -0.162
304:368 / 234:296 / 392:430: 0.101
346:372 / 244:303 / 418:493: 0.144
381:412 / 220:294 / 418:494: 0.034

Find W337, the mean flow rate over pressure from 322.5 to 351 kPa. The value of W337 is 456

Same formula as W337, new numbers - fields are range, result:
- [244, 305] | 364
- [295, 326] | 414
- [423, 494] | 639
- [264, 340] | 400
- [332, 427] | 500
